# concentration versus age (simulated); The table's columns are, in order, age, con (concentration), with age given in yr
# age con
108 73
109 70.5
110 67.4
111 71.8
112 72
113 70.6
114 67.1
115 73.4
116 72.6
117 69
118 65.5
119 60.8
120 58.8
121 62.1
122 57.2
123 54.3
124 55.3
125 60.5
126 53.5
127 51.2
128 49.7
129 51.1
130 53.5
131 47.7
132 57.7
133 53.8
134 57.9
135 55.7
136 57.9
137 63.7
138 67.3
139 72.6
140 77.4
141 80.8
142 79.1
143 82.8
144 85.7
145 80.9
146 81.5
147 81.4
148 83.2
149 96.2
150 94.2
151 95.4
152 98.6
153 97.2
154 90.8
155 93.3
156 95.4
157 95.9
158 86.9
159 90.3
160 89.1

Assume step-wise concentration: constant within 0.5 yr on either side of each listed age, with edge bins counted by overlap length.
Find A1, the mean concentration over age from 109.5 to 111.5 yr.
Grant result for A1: 69.6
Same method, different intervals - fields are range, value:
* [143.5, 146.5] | 82.7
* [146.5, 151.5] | 90.1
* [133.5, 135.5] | 56.8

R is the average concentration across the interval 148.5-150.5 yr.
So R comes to 95.2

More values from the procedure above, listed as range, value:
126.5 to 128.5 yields 50.5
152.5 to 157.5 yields 94.5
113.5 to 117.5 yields 70.5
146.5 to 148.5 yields 82.3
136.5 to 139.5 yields 67.9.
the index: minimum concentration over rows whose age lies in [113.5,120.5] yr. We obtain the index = 58.8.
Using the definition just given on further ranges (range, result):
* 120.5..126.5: 53.5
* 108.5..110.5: 67.4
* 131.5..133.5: 53.8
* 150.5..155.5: 90.8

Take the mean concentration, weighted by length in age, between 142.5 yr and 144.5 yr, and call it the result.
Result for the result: 84.2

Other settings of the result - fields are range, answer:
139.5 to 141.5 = 79.1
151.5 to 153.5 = 97.9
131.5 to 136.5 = 56.6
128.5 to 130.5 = 52.3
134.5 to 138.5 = 61.1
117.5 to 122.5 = 60.9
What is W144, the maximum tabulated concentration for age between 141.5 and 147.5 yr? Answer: 85.7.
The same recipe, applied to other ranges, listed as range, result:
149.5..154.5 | 98.6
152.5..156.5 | 97.2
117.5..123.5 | 65.5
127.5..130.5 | 53.5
